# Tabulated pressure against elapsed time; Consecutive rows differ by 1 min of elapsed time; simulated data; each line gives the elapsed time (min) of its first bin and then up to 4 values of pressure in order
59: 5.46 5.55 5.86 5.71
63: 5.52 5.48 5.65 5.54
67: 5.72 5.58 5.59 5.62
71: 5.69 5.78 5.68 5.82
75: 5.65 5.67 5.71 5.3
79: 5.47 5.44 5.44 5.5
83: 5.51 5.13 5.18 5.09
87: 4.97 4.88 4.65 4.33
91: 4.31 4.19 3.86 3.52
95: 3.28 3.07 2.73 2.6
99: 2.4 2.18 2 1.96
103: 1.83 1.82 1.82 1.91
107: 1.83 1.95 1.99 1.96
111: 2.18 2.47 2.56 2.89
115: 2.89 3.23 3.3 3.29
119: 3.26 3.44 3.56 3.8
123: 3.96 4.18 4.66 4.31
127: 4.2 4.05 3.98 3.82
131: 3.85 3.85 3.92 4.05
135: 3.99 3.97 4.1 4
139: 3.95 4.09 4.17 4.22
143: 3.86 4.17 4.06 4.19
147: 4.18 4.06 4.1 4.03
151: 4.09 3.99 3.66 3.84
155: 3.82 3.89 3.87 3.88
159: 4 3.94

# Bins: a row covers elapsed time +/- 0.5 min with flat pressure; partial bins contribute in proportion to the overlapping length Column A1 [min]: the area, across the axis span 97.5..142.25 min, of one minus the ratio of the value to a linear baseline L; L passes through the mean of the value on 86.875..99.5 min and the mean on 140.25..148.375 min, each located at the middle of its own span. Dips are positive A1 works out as 8.4 min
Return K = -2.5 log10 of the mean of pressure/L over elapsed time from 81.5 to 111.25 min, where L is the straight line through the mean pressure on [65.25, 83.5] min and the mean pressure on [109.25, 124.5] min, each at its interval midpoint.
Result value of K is 0.33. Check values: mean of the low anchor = 5.6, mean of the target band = 3.3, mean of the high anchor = 3.11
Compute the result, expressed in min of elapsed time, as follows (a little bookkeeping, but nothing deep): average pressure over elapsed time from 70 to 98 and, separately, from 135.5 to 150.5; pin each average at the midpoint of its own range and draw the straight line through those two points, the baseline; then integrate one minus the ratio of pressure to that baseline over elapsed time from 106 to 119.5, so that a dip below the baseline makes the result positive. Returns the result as 5.7 min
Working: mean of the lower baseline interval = 4.86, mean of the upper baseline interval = 4.08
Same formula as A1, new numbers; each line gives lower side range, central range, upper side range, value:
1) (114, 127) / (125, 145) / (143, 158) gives -1.2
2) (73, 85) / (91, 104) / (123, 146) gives 5.7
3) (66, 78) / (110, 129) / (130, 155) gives 4.6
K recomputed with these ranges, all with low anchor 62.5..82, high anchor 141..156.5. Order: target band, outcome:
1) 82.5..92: 0.09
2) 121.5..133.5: 0.10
